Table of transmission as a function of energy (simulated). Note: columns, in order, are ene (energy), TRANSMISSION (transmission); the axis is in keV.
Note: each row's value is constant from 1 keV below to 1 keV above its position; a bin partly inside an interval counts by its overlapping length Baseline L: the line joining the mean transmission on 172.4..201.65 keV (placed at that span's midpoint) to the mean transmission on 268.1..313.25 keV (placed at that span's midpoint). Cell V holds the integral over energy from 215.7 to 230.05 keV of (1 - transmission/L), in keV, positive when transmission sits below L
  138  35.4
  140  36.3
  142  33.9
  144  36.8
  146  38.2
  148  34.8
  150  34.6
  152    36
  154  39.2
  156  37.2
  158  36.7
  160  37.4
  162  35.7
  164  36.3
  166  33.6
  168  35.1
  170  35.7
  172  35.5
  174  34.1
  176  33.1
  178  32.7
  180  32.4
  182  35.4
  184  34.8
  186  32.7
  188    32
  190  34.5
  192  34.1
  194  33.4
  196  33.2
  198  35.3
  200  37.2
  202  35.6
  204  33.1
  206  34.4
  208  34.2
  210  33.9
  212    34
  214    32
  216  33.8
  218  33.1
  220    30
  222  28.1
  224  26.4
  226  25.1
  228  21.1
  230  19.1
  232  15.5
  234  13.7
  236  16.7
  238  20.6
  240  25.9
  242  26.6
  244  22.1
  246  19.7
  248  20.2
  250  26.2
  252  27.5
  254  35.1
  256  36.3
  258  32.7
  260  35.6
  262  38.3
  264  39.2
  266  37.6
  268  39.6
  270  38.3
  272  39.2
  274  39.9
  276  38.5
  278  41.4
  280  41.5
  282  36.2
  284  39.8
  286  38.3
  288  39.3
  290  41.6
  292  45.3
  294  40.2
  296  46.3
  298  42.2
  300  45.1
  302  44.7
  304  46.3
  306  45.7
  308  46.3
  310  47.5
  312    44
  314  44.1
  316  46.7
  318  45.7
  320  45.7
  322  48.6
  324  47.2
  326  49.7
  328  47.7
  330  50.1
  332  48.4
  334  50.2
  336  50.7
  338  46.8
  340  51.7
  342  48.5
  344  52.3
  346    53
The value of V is 3.7 keV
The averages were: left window 34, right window 42.1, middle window 27.3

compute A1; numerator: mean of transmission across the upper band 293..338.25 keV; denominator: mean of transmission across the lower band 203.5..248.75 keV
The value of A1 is 1.79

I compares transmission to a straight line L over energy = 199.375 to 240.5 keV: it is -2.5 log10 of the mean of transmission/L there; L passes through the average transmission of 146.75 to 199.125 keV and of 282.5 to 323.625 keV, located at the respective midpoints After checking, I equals 0.34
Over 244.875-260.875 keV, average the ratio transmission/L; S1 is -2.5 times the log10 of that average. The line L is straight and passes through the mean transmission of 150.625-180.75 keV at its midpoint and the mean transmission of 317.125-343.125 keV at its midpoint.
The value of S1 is 0.41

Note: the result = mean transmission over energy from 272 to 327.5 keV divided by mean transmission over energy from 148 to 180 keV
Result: 1.2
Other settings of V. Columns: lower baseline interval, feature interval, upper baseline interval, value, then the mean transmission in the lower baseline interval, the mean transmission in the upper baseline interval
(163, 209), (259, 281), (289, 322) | 1.5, 34.3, 45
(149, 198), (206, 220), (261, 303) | 1.4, 34.8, 40.6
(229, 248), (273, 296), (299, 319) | -2.4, 20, 45.6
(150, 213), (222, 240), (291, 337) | 8.5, 34.8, 46.5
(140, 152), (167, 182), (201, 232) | -0.4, 35.7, 29.8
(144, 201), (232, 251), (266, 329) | 8.9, 35.1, 43.2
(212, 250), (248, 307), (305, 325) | -4.2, 24.2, 46.1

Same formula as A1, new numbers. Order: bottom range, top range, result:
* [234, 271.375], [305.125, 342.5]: 1.61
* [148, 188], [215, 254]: 0.69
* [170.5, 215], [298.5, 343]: 1.39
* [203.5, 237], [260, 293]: 1.45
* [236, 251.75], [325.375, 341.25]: 2.16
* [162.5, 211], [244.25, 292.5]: 1.05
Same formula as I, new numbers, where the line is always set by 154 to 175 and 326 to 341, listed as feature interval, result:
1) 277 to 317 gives 0.082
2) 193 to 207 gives 0.122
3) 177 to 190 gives 0.122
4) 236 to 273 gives 0.370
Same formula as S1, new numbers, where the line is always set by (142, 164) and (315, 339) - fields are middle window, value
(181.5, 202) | 0.14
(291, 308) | 0.04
